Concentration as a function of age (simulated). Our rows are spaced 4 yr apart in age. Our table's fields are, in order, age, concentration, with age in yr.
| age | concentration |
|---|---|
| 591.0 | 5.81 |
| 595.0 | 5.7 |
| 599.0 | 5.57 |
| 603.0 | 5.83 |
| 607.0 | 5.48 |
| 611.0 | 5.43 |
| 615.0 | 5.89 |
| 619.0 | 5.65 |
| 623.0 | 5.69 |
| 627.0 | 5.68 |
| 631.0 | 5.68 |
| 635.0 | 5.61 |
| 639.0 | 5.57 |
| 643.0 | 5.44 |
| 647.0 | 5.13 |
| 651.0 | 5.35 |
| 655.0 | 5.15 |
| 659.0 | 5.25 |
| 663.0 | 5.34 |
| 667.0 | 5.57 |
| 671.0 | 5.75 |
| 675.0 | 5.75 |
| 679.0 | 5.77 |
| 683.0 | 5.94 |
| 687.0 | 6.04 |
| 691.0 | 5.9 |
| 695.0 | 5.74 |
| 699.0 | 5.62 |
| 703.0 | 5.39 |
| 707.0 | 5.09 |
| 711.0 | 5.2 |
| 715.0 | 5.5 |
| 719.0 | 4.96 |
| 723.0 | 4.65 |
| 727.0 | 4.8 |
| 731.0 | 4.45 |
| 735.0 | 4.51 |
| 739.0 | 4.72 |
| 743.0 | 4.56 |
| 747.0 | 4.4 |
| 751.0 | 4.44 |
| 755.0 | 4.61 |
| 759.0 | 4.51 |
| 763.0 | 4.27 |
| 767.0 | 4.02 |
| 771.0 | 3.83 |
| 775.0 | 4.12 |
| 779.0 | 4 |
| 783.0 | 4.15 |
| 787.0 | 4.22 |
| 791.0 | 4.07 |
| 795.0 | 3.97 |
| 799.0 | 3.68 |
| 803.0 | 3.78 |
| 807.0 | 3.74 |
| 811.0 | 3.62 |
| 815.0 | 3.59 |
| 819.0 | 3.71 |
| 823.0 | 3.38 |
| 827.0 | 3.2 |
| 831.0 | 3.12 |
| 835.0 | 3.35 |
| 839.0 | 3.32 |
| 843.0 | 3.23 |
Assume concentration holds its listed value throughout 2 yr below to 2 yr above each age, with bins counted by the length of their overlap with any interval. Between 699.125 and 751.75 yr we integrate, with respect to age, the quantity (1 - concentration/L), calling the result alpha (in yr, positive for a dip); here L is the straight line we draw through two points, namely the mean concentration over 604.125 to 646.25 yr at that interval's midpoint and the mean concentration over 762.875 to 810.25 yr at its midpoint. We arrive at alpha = -3.1 yr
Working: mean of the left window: 5.6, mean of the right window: 3.97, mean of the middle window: 4.86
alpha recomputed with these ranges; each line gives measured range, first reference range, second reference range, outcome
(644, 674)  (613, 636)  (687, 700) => 2.0 yr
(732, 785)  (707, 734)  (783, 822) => 1.1 yr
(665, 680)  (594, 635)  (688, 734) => -0.9 yr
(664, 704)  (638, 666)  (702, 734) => -4.6 yr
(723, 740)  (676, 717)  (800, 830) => 1.3 yr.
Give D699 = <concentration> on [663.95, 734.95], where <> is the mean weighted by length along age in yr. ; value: 5.39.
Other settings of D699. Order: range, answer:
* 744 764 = 4.46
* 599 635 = 5.66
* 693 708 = 5.48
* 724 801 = 4.29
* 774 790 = 4.12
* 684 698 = 5.88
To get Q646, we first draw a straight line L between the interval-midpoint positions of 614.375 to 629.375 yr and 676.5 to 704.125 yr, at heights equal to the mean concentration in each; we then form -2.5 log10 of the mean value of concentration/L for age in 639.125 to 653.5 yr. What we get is 0.08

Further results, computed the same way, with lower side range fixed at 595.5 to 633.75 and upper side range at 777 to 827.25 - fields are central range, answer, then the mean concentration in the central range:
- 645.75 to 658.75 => 0.013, 5.22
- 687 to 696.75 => -0.197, 5.87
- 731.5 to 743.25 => -0.035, 4.58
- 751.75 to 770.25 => -0.029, 4.32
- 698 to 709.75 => -0.121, 5.33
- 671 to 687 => -0.165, 5.84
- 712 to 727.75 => -0.088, 5.01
